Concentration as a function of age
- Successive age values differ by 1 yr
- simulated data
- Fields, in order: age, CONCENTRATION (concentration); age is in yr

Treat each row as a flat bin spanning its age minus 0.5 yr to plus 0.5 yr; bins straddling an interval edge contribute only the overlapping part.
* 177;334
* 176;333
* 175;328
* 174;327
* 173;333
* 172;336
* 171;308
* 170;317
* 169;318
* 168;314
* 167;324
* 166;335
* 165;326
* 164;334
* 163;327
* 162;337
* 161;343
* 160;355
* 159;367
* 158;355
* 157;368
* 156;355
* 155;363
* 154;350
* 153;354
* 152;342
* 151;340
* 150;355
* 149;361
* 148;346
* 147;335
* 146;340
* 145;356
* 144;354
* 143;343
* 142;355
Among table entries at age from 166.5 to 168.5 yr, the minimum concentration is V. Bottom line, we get 314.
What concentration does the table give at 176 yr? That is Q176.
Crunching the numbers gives 333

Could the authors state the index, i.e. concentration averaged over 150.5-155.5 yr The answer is 350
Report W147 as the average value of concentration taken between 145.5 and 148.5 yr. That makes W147 340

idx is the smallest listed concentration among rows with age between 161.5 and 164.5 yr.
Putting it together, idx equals 327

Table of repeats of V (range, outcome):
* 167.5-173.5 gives 308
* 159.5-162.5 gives 337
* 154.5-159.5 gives 355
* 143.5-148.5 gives 335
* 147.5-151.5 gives 340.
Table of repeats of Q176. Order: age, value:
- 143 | 343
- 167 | 324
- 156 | 355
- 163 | 327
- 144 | 354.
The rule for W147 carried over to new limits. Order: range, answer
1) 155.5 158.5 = 359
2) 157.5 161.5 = 355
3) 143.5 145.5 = 355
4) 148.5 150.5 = 358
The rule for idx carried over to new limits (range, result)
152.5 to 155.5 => 350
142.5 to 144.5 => 343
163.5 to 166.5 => 326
